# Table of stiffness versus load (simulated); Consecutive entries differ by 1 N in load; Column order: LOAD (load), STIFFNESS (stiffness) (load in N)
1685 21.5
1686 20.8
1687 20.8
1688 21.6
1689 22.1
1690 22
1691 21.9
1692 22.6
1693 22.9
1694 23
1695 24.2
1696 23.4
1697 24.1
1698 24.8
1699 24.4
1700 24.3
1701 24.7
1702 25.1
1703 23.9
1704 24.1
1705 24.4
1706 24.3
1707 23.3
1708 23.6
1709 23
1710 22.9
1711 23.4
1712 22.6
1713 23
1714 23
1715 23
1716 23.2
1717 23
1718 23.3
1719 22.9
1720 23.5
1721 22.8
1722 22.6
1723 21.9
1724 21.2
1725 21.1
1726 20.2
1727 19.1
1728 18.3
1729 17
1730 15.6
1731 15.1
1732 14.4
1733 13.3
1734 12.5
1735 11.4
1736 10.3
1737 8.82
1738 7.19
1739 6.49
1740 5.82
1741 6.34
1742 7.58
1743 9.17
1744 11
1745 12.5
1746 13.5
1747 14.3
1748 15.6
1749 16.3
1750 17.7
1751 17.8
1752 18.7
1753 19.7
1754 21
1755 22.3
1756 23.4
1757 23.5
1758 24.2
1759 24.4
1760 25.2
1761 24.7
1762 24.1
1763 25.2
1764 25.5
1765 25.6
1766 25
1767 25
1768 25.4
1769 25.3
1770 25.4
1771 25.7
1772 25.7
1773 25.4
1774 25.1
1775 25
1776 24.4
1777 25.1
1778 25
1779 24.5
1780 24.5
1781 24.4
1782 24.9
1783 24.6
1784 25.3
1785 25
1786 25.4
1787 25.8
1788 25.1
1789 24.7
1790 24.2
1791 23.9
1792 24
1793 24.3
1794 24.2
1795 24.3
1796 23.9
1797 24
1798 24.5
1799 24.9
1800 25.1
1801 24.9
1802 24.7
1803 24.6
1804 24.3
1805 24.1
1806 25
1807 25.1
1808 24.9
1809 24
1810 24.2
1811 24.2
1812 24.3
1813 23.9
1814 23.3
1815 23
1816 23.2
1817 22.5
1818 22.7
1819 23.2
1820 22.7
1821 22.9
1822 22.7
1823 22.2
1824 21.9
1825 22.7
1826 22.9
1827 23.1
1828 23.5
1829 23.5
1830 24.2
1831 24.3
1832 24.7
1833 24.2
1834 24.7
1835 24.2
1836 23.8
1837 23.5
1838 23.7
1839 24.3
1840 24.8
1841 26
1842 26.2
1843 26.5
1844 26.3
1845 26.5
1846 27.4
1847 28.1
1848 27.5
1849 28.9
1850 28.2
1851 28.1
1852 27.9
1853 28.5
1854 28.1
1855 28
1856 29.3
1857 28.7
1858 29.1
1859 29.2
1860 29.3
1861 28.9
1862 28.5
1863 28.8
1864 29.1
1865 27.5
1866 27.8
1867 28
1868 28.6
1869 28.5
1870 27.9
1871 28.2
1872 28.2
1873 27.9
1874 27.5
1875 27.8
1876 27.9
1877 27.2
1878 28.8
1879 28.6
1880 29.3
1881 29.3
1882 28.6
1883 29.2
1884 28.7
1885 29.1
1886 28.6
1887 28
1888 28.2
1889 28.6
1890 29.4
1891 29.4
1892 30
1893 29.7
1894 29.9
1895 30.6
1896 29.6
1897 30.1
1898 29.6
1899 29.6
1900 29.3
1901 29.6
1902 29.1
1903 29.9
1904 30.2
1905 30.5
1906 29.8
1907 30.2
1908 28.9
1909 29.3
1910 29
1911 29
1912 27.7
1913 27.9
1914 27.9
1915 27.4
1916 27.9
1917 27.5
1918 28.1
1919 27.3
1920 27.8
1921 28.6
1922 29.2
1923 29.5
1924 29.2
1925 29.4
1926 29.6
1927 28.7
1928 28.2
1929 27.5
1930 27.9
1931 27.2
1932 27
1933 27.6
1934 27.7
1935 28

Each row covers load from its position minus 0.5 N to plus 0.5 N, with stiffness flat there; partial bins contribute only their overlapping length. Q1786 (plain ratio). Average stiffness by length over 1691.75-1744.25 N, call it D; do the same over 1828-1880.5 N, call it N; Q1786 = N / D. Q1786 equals 1.40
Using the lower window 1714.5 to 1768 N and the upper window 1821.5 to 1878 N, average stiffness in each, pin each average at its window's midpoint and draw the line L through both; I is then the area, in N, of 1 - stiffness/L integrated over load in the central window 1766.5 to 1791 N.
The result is -4.6 N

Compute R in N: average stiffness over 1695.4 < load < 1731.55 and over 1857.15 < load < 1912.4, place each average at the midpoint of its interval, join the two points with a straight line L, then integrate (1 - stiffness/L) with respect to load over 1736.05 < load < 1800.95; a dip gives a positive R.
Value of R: 8.8 N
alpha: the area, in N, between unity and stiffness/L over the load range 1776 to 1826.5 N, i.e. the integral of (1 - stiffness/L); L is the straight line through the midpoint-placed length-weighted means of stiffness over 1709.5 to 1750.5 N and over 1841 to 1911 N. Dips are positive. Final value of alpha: -3.8 N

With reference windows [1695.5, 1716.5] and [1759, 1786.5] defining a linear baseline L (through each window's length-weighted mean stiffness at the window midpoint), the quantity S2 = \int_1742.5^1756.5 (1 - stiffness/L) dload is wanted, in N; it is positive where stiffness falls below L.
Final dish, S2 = 4.5 N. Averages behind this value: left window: 23.7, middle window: 16.6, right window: 25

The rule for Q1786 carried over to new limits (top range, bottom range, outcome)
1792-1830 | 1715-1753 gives 1.50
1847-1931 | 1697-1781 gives 1.40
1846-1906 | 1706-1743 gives 1.62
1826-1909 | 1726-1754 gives 2.07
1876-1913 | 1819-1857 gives 1.15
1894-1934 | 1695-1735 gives 1.33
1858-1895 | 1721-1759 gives 1.81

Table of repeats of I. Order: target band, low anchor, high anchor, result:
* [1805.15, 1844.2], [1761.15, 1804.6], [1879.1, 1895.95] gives 3.90 N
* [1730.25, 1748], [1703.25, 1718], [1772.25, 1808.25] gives 9.72 N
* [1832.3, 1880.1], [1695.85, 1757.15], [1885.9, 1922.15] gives -2.05 N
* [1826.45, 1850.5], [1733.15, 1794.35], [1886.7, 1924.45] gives -0.30 N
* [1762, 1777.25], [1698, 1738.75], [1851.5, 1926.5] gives -1.60 N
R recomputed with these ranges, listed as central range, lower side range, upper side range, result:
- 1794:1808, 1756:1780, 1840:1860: 0.81 N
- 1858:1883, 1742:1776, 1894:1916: -0.95 N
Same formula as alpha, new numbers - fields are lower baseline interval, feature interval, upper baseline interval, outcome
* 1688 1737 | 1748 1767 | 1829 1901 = 0.71 N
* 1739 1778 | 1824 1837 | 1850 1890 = 0.94 N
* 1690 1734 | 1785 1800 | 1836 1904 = 0.36 N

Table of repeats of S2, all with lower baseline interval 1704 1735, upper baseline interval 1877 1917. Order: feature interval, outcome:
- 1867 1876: -0.05 N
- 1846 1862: -0.82 N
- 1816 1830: 1.51 N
